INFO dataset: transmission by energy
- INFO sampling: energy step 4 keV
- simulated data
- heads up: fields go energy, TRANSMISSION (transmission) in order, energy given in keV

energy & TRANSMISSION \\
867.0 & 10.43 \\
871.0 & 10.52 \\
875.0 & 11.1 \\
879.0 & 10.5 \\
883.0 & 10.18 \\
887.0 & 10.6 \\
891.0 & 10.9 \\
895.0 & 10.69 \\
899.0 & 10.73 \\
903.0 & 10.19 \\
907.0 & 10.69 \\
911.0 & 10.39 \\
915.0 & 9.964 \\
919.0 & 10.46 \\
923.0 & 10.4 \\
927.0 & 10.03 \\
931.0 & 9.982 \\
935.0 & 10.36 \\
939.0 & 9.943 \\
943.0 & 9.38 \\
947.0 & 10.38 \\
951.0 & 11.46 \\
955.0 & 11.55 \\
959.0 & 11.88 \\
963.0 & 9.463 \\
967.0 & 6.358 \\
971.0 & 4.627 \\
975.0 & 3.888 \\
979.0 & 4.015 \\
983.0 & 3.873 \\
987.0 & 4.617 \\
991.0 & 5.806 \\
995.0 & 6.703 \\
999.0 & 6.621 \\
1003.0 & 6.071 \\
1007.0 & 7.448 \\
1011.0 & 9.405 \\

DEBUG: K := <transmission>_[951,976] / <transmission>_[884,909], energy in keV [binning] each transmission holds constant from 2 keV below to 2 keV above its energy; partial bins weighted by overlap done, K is 0.8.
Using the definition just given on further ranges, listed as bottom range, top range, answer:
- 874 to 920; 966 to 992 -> 0.44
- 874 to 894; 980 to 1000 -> 0.51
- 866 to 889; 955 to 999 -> 0.61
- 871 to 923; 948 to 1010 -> 0.67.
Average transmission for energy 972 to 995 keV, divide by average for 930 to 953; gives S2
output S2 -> 0.45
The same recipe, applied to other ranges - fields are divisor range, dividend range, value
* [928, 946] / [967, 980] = 0.45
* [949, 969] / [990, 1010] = 0.66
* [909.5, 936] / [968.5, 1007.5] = 0.52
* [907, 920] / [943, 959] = 1.07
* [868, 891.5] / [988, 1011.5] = 0.64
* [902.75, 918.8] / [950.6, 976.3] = 0.81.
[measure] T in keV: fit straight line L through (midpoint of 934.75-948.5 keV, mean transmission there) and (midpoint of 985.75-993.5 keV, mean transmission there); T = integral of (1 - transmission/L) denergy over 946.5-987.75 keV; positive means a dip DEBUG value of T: 2.0 keV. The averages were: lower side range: 9.96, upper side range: 5.37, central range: 7.44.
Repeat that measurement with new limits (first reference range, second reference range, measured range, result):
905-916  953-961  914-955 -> 2.8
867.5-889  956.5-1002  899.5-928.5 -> -4.2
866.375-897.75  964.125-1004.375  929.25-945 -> -4.3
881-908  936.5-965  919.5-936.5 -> 0.6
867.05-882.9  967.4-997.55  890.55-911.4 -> -3.1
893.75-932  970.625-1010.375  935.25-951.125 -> -3.2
